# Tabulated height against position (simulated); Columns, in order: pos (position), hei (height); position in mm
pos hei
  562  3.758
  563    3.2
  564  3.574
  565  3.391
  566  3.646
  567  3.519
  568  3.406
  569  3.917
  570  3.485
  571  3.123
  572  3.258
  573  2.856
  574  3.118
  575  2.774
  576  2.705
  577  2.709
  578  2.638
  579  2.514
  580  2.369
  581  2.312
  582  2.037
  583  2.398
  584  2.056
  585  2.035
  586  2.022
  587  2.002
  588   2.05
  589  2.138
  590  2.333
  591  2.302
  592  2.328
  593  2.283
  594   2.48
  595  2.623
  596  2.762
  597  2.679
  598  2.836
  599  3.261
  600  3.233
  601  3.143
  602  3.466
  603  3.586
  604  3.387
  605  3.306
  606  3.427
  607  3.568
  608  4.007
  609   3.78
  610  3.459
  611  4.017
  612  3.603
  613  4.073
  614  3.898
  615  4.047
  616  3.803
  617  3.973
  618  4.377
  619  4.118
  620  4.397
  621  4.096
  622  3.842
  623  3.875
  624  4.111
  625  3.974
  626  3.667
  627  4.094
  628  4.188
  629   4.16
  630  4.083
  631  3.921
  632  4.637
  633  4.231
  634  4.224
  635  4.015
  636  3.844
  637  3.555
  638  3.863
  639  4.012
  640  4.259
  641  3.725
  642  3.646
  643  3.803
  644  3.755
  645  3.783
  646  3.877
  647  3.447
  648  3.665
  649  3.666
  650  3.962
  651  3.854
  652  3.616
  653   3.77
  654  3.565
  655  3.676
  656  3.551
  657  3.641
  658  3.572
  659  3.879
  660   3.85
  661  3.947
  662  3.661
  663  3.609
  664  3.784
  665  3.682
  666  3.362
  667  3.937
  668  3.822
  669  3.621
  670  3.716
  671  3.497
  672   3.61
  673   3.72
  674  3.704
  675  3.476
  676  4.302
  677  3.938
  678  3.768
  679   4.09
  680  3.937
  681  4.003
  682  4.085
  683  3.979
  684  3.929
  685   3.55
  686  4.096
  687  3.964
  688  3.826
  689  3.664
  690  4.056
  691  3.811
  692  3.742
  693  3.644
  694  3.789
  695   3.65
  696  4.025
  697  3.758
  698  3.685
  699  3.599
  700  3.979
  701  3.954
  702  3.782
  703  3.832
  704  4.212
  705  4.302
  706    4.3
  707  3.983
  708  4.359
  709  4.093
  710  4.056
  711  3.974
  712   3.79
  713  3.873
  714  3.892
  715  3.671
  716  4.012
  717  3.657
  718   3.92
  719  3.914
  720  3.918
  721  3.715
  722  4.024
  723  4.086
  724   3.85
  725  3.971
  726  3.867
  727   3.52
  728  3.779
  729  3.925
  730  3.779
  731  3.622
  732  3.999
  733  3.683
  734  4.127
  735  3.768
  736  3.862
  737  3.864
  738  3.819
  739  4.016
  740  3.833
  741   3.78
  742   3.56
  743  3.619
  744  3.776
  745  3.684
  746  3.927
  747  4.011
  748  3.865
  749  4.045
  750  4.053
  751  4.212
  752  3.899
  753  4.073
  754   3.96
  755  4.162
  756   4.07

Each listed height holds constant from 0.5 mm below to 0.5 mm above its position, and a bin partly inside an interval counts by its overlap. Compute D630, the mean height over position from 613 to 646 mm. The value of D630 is 4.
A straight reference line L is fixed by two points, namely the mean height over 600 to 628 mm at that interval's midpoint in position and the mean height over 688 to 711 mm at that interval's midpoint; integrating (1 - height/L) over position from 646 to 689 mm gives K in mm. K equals 1.2 mm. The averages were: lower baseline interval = 3.81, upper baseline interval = 3.92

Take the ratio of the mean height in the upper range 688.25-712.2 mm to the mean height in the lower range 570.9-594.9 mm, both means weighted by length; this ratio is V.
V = 1.60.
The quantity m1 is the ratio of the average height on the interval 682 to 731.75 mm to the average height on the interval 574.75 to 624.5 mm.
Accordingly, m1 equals 1.25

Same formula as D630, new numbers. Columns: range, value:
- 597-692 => 3.8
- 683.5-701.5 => 3.82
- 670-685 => 3.84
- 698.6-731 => 3.92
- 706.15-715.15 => 3.99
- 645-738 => 3.83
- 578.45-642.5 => 3.38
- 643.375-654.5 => 3.72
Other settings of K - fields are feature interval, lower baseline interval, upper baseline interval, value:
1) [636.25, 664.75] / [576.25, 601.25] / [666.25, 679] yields -2.8 mm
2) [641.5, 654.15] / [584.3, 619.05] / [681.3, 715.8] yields -0.8 mm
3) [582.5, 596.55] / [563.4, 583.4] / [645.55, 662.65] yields 3.9 mm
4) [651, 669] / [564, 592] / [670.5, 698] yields -0.6 mm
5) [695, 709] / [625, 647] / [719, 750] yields -0.3 mm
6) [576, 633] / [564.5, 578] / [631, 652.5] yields 4.6 mm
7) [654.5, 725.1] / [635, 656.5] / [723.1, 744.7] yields -1.1 mm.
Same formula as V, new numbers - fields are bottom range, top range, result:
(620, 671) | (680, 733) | 1.01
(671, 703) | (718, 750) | 1.00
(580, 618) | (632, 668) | 1.26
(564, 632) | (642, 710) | 1.17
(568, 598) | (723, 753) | 1.50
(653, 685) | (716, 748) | 1.02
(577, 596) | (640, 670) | 1.62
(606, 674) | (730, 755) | 1.01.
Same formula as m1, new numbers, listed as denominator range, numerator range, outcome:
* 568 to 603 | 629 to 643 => 1.49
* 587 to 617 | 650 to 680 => 1.18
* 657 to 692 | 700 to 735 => 1.03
